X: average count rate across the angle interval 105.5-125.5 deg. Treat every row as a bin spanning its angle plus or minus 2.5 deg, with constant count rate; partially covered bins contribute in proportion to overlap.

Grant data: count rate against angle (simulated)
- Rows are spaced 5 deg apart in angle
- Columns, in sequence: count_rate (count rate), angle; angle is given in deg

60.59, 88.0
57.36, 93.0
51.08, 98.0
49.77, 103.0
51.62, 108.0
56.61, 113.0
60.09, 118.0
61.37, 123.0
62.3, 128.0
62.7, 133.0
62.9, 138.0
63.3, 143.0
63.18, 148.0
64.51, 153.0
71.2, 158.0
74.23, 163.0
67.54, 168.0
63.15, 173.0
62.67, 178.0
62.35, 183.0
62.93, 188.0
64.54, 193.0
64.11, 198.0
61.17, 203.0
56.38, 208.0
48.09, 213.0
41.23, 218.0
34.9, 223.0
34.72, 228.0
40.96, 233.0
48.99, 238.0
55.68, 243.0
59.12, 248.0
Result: 57.4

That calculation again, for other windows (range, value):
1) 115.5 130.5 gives 61.3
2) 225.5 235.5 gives 37.8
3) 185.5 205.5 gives 63.2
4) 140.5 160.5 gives 65.5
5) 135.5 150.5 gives 63.1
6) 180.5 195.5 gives 63.3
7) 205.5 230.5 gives 43.1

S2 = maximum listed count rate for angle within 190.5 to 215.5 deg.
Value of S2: 64.54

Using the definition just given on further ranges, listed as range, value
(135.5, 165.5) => 74.23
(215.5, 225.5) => 41.23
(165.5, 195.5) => 67.54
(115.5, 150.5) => 63.3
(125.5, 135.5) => 62.7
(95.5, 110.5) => 51.62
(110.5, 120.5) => 60.09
